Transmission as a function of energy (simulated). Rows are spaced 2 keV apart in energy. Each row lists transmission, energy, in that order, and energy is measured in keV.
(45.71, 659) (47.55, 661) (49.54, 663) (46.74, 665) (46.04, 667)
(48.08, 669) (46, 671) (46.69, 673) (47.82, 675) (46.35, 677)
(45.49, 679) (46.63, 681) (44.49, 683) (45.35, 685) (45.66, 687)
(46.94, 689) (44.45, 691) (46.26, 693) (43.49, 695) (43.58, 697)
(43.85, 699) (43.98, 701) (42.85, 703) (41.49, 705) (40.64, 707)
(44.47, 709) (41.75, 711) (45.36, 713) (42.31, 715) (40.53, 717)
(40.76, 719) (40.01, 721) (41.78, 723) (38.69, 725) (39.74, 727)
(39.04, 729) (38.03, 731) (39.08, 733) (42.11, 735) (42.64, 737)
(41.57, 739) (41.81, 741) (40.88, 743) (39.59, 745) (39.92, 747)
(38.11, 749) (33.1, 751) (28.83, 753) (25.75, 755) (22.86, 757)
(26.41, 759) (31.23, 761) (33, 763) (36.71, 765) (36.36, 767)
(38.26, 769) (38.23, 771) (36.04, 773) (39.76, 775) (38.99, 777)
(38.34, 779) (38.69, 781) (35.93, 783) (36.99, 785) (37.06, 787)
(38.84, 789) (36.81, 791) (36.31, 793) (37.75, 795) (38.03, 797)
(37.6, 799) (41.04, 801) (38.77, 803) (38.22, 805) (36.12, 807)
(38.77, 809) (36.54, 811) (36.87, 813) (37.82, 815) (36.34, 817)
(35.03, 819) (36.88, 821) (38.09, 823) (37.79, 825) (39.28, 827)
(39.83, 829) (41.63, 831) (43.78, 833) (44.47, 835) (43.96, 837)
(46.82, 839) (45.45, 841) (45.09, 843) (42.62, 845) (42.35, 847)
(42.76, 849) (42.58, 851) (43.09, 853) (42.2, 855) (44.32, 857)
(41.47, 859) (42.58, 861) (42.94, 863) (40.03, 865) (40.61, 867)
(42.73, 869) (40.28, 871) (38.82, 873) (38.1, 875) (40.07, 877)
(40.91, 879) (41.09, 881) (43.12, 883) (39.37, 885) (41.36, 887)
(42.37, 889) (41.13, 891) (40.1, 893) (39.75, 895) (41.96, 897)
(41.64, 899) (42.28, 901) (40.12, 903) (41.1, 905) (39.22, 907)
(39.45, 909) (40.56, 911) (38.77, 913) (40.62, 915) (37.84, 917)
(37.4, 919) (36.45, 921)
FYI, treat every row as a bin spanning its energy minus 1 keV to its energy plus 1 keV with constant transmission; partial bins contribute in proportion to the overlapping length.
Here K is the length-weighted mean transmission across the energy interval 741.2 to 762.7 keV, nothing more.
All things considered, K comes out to 33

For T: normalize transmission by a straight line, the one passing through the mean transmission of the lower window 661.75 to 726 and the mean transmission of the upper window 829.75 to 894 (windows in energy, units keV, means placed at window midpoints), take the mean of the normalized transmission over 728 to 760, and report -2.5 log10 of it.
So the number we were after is 0.20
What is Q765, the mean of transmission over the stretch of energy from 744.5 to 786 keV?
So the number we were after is 34.9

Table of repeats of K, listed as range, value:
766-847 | 39.1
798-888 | 40.7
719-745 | 40.4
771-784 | 38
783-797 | 37.2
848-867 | 42.3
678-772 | 39.9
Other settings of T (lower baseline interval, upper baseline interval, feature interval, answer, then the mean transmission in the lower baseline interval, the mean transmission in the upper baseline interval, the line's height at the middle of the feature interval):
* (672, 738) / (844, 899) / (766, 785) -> 0.125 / 43.1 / 41.4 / 42.4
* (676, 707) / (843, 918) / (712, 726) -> 0.070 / 44.6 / 41.1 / 44.1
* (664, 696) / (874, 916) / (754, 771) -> 0.353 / 46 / 40.6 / 44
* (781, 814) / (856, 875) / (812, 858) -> -0.041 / 37.6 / 41.4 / 39.7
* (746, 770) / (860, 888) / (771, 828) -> -0.065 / 32.5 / 40.9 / 35.5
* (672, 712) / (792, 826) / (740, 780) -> 0.151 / 44.6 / 37.5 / 40.5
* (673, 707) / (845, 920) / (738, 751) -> 0.104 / 44.8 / 41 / 43.7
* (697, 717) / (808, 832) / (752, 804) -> 0.119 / 42.9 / 37.9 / 39.8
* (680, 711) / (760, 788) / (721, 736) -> 0.035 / 44.2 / 36.8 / 41.1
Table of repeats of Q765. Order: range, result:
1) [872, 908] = 40.7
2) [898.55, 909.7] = 40.6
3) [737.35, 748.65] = 40.7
